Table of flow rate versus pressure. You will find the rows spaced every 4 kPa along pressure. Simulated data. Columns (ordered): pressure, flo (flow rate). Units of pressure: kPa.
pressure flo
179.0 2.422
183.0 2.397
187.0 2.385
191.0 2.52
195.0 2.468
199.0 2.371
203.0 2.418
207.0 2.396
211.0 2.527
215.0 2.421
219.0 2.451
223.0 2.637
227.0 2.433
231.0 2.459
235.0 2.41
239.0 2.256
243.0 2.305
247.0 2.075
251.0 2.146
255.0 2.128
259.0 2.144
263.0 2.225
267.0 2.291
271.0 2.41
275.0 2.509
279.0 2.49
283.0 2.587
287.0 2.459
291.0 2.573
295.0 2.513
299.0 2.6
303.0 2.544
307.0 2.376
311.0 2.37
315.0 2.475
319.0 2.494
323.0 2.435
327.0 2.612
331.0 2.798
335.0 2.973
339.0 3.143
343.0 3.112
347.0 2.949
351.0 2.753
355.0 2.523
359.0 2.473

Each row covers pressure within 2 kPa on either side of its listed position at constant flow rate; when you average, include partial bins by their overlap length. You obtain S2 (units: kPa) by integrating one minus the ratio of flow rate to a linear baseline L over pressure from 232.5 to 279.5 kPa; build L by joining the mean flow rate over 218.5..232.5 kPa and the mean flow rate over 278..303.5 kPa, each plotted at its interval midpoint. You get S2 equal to 4.5 kPa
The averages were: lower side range 2.5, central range 2.28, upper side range 2.54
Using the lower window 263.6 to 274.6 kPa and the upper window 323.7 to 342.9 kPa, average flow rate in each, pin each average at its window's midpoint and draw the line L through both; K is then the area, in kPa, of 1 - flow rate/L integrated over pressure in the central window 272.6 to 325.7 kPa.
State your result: 2.0 kPa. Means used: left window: 2.36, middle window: 2.5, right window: 2.87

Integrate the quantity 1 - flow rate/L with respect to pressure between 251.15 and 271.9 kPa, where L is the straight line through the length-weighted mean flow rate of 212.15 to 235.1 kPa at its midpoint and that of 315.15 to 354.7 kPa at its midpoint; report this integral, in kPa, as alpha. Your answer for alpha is 2.9 kPa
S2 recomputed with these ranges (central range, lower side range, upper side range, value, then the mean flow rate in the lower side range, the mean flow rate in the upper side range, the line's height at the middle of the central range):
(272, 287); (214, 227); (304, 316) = -0.43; 2.5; 2.41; 2.44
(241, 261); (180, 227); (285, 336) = 2.68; 2.45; 2.55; 2.49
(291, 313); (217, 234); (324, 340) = 2.00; 2.49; 2.84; 2.74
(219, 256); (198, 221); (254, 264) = -0.74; 2.43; 2.16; 2.28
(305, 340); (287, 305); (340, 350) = 2.36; 2.55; 3.01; 2.8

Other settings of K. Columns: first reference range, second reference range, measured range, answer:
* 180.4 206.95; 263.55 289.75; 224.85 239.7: 0.2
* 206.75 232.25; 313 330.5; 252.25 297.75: 2.1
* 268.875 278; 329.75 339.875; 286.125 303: 0.6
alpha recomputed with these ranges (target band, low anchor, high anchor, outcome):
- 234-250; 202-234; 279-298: 1.6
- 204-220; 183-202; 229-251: -0.5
